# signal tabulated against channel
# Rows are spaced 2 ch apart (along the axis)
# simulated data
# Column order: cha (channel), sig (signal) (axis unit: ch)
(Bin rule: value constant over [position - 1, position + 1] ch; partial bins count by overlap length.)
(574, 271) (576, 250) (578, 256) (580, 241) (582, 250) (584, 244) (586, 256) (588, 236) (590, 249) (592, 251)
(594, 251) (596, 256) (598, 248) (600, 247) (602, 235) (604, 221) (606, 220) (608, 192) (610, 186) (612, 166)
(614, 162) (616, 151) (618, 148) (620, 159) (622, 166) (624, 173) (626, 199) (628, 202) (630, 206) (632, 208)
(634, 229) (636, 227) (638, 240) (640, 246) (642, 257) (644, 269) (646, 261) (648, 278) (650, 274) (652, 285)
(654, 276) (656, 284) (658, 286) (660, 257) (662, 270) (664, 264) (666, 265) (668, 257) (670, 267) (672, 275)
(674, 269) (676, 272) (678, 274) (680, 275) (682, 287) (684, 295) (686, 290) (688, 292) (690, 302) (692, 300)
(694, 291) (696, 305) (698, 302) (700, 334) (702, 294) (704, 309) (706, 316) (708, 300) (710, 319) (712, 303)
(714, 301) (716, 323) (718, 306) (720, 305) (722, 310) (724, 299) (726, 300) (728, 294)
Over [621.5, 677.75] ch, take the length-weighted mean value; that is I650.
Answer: 250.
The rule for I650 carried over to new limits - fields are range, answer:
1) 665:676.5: 267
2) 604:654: 214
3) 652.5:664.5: 274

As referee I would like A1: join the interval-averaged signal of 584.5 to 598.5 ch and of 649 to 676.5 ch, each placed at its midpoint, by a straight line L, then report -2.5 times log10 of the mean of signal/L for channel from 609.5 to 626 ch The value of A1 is 0.48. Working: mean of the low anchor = 249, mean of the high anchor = 271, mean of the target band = 165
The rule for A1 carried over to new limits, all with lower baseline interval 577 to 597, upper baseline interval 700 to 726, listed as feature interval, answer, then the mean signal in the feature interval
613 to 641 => 0.352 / 194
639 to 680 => 0.053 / 269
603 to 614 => 0.314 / 194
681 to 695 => 0.009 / 294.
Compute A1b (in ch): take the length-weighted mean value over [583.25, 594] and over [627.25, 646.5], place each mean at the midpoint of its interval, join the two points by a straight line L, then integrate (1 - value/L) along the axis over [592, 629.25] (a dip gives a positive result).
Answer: 6.38 ch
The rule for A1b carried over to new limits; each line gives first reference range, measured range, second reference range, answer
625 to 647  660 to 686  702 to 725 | -0.47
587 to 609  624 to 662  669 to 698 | 2.25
